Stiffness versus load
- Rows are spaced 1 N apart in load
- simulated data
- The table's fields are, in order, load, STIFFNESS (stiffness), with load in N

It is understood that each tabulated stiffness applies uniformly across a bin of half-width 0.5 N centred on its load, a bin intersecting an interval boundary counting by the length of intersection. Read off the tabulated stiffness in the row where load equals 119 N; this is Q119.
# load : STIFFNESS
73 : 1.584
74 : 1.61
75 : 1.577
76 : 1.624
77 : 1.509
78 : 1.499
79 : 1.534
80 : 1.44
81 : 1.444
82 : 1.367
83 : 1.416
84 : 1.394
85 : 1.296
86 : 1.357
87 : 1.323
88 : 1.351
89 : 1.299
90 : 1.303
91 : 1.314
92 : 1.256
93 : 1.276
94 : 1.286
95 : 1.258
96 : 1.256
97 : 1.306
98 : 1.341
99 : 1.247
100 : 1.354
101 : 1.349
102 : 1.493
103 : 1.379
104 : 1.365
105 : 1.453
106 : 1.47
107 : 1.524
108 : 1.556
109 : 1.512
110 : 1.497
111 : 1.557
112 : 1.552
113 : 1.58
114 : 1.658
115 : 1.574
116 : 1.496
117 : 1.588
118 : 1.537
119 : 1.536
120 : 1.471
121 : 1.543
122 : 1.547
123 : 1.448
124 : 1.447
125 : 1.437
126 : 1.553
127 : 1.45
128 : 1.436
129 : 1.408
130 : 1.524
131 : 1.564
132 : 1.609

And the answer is 1.536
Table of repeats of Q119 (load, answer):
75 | 1.577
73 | 1.584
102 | 1.493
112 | 1.552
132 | 1.609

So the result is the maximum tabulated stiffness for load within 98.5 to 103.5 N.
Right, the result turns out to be 1.493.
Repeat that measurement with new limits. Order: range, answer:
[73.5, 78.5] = 1.624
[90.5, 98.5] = 1.341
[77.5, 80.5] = 1.534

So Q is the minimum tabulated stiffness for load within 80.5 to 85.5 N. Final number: 1.296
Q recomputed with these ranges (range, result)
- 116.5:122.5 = 1.471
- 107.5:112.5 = 1.497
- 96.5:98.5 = 1.306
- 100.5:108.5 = 1.349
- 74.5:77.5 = 1.509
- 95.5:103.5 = 1.247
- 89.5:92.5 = 1.256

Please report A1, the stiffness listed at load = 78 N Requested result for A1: 1.499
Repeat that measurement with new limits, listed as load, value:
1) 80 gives 1.44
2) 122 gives 1.547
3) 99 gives 1.247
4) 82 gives 1.367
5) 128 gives 1.436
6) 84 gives 1.394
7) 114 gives 1.658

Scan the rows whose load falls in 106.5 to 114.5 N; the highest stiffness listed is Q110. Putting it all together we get 1.658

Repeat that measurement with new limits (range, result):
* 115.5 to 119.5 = 1.588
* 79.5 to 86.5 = 1.444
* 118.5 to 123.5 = 1.547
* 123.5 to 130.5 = 1.553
